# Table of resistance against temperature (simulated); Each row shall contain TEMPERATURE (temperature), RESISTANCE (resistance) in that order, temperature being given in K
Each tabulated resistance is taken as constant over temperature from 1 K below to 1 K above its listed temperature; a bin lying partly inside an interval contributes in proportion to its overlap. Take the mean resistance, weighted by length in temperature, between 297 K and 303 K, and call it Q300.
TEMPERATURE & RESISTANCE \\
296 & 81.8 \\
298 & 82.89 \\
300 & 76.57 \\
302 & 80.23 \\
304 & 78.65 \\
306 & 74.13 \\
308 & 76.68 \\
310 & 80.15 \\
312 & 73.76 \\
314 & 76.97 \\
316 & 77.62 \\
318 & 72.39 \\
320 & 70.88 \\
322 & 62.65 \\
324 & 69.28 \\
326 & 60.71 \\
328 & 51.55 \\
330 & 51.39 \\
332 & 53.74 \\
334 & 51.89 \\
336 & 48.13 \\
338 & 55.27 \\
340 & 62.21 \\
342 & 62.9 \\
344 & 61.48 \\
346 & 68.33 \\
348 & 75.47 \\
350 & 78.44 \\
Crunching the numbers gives 79.9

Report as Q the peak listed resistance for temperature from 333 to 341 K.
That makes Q 62.21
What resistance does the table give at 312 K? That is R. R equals 73.76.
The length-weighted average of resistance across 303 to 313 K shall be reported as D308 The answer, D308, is 76.7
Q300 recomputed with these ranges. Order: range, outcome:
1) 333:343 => 56.1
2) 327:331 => 51.5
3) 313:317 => 77.3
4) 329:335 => 52.3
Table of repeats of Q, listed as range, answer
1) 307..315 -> 80.15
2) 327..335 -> 53.74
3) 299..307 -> 80.23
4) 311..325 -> 77.62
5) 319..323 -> 70.88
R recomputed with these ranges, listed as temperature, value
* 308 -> 76.68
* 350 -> 78.44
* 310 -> 80.15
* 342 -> 62.9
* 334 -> 51.89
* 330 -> 51.39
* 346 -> 68.33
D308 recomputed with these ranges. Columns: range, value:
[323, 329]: 60.5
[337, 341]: 58.7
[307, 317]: 77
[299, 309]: 77.3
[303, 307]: 76.4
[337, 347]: 62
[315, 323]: 70.9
